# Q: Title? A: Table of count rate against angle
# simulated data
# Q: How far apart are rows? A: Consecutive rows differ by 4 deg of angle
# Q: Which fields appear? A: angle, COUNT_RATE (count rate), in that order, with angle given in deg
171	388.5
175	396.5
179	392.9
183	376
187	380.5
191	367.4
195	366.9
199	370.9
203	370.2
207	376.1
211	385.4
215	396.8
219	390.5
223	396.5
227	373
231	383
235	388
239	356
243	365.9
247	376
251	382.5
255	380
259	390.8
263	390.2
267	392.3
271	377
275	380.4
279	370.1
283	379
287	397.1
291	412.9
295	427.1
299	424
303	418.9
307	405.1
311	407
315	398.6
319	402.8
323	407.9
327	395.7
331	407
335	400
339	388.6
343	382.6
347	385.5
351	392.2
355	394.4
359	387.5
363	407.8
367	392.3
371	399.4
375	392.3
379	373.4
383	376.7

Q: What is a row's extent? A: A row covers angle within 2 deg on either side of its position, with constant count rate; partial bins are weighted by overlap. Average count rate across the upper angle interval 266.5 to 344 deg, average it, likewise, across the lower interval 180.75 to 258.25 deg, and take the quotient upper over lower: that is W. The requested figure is 1.1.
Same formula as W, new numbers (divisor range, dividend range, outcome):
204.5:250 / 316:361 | 1.04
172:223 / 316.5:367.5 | 1.04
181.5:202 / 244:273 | 1.03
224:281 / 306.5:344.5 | 1.05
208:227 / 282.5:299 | 1.05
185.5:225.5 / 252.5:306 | 1.04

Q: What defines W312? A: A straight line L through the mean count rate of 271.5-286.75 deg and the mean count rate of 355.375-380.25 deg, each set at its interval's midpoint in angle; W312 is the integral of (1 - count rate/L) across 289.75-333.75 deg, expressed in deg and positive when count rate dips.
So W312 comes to -2.9 deg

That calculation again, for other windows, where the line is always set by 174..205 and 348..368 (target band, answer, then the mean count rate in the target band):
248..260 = 0.0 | 383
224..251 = 0.5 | 375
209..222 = -0.4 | 391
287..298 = -0.8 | 416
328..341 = -0.2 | 398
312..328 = -0.5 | 402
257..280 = 0.1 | 384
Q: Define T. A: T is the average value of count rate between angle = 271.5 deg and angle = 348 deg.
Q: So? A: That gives 399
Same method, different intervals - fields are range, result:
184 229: 379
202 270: 382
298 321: 409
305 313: 406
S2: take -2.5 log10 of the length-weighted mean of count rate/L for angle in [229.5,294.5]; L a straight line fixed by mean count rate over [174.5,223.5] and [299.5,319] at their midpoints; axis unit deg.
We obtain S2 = 0.04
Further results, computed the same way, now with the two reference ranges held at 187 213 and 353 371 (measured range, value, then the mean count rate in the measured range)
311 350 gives -0.01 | 397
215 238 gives -0.02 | 386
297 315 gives -0.06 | 412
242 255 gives 0.01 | 376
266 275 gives 0.00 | 383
